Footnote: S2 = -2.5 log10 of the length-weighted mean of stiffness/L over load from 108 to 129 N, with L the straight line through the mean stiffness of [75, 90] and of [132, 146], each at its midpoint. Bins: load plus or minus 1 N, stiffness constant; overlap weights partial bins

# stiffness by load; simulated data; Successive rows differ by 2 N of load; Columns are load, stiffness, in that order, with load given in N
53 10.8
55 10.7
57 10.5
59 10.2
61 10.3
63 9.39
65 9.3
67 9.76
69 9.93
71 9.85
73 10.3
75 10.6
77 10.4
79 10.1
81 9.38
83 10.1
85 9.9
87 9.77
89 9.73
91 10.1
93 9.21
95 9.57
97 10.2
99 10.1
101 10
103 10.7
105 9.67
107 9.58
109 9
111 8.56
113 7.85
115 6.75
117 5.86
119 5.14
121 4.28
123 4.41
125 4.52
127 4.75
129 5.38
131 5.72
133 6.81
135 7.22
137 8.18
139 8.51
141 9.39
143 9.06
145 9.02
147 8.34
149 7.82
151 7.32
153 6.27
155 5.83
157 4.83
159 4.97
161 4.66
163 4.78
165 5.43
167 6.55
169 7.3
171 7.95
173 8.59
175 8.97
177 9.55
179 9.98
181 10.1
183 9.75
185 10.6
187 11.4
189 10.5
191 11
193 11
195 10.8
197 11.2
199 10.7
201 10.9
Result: 0.42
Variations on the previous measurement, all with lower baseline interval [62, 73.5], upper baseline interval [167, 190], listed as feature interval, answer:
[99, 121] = 0.170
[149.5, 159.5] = 0.497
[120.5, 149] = 0.348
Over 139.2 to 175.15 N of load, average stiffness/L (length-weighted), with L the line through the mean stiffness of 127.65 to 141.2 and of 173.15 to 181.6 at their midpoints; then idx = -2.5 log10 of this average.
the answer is 0.18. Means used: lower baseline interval 7.13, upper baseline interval 9.52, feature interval 7.05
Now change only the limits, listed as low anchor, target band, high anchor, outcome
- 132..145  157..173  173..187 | 0.47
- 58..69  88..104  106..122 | -0.23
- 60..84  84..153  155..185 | 0.10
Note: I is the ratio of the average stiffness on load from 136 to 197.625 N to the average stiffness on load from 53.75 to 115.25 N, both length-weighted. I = 0.86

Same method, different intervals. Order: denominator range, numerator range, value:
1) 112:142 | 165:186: 1.39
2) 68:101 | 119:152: 0.69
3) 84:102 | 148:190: 0.79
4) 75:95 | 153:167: 0.53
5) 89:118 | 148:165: 0.64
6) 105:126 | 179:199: 1.58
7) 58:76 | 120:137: 0.56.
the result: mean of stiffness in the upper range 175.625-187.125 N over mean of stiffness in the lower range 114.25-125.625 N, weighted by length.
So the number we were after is 1.96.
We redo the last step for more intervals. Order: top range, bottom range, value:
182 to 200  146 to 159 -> 1.63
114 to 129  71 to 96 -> 0.52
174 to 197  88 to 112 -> 1.07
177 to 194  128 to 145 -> 1.38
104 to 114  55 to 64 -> 0.88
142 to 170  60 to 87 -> 0.66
